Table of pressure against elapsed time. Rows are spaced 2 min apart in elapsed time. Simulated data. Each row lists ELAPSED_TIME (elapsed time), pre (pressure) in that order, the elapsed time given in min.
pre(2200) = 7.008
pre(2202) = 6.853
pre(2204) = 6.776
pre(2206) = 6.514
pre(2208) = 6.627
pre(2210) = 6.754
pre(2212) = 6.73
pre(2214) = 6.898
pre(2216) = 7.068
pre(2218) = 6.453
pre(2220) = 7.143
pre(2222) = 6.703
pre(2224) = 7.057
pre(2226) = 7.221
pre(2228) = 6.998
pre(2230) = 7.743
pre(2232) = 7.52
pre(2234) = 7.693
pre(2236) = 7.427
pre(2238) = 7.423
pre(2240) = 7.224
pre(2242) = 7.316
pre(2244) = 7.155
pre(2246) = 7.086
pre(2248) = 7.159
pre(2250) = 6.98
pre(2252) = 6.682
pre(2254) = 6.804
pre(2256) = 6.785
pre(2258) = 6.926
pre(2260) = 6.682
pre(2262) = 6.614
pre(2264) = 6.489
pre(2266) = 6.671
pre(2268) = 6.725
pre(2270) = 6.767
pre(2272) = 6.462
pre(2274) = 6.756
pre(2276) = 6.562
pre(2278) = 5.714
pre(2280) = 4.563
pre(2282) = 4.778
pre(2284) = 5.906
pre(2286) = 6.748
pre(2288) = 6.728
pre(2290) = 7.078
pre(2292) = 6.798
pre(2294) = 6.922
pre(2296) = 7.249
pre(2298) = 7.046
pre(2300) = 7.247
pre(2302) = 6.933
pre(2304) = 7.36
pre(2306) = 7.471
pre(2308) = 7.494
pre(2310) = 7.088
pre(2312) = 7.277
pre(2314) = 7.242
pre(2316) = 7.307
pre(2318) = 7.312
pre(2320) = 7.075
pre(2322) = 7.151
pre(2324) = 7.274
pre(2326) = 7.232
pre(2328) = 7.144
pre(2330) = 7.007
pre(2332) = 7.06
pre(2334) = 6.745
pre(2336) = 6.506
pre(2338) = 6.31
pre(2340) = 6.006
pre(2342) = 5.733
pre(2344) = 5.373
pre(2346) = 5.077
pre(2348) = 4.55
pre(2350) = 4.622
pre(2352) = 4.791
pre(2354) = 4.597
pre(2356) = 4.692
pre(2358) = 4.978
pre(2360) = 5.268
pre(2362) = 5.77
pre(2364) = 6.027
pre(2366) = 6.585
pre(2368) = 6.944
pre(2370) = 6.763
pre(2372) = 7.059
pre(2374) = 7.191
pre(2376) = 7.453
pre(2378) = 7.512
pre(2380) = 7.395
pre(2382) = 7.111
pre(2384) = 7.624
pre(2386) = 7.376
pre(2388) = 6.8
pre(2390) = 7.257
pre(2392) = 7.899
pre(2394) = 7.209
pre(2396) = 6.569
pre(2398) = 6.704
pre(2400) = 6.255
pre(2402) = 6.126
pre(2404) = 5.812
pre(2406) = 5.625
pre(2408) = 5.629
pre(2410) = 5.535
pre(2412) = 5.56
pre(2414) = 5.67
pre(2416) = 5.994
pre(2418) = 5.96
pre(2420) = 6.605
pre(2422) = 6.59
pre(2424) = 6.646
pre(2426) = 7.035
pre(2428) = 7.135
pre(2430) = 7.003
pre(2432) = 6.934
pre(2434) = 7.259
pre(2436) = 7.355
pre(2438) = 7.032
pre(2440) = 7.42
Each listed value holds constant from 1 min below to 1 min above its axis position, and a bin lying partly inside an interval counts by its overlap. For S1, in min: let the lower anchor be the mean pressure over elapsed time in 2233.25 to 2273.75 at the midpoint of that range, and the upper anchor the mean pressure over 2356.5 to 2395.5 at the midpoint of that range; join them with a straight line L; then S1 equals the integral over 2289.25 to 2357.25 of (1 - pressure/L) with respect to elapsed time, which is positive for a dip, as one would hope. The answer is 3.3 min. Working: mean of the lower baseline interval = 6.95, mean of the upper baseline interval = 6.82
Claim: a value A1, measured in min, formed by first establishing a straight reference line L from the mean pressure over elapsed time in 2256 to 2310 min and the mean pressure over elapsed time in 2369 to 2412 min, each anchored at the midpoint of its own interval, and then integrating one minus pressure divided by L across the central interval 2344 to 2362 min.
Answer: 4.9 min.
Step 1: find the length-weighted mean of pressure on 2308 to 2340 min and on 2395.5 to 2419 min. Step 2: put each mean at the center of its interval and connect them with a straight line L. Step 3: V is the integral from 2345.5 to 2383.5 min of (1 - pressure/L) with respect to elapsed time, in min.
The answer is 2.5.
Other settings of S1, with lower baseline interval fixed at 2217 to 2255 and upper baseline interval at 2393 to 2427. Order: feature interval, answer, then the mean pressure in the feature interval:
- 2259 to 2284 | 2.7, 6.22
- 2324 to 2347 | 0.7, 6.42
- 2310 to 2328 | -1.4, 7.22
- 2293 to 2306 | -0.7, 7.15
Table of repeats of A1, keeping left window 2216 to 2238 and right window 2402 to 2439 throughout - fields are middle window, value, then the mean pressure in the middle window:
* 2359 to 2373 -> 0.6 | 6.35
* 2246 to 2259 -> 0.3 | 6.9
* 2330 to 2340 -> 0.2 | 6.63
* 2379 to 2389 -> -1.1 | 7.26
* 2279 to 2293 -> 1.7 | 6.09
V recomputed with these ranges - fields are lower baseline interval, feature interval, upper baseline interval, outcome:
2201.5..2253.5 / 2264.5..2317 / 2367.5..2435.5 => 1.51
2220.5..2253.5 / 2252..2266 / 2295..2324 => 0.98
